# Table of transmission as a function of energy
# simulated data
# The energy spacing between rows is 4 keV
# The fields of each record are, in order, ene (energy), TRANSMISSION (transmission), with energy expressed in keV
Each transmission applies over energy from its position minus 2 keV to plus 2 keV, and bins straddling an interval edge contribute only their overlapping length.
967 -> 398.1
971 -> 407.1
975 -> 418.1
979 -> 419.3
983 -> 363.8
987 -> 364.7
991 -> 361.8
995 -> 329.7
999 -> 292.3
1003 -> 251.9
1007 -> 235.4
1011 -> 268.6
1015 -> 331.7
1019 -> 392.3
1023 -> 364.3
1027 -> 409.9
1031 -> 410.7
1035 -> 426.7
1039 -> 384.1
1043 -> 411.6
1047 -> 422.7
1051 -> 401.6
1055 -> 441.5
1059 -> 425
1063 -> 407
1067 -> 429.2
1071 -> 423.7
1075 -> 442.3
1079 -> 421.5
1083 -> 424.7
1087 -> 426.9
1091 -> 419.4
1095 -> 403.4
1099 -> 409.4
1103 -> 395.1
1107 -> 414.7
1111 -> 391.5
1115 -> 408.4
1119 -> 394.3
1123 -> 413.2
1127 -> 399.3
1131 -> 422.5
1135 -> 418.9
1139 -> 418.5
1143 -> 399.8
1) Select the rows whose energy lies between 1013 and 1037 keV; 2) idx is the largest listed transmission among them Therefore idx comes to 426.7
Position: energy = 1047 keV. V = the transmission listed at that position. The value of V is 422.7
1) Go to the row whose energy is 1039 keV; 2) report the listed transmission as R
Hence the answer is 384.1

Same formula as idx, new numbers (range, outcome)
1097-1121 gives 414.7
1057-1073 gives 429.2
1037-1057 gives 441.5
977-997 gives 419.3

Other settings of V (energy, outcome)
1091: 419.4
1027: 409.9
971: 407.1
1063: 407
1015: 331.7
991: 361.8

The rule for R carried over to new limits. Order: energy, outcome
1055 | 441.5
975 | 418.1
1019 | 392.3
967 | 398.1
